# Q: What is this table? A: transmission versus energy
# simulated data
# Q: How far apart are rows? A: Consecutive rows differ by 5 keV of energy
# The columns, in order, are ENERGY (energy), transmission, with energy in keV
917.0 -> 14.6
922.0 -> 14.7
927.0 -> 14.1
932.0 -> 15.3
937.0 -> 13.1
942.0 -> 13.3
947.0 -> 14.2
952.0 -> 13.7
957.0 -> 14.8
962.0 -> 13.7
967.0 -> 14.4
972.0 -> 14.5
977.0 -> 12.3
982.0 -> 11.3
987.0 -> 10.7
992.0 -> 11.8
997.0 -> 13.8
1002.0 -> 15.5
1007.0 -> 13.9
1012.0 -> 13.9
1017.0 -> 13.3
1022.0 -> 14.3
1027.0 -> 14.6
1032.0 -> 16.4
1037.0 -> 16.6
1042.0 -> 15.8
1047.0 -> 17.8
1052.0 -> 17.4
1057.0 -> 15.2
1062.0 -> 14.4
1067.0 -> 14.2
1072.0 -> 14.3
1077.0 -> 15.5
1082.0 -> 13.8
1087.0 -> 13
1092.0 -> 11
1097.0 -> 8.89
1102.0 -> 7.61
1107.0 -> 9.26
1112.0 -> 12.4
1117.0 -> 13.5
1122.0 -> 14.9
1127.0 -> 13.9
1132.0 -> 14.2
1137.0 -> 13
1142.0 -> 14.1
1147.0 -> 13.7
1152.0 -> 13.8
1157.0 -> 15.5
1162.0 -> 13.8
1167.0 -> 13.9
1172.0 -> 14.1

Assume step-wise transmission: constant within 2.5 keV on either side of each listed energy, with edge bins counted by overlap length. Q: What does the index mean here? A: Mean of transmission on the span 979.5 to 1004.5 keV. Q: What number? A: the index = 12.6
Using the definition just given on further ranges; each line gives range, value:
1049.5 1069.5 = 15.3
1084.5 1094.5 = 12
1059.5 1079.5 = 14.6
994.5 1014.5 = 14.3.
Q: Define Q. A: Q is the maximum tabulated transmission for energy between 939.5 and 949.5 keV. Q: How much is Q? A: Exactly 14.2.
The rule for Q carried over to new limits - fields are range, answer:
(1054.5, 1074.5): 15.2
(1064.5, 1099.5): 15.5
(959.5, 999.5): 14.5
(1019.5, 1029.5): 14.6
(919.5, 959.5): 15.3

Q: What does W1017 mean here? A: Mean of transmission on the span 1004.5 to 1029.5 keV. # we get 14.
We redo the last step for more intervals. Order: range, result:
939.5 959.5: 14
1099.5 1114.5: 9.76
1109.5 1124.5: 13.6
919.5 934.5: 14.7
